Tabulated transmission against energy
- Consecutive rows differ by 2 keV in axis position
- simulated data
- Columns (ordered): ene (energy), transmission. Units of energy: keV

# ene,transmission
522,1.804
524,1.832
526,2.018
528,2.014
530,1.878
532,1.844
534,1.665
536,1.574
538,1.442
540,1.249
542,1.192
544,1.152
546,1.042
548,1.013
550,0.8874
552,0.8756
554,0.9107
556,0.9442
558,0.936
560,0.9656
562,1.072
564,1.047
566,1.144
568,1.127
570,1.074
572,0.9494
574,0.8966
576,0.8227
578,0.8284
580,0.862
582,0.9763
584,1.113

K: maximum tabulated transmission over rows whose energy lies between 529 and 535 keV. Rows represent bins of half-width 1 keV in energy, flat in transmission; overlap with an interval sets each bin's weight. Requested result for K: 1.878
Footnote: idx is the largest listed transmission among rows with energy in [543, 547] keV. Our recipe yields 1.152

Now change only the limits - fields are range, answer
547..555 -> 1.013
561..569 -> 1.144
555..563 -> 1.072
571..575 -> 0.9494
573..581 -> 0.8966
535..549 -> 1.574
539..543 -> 1.249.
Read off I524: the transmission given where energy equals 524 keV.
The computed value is 1.832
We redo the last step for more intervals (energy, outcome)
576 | 0.8227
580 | 0.862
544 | 1.152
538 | 1.442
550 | 0.8874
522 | 1.804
